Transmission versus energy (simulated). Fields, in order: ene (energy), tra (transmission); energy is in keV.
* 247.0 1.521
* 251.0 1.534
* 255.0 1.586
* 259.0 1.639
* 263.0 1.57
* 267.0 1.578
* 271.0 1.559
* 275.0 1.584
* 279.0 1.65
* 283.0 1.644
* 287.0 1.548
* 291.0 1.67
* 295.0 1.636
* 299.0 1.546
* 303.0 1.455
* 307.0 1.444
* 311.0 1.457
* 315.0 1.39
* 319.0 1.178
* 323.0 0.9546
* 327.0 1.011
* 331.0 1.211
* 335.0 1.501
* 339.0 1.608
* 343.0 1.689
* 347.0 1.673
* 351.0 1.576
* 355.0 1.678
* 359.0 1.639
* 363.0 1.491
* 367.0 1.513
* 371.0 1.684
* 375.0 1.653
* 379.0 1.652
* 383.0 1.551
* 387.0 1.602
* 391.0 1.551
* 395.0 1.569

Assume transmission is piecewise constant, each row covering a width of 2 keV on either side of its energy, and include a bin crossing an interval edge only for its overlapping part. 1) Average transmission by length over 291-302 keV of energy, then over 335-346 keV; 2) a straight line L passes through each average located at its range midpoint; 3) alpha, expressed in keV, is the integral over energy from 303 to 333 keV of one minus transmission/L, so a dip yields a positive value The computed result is 6.7 keV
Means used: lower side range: 1.59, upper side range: 1.62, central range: 1.25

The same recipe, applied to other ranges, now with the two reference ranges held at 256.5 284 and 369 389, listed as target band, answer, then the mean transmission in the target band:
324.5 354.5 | 2.8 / 1.47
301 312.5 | 1.1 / 1.45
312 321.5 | 1.9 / 1.28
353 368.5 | 0.4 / 1.58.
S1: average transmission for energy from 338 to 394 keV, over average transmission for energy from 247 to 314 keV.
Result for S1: 1.0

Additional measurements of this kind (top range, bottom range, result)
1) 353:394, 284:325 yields 1.12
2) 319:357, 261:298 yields 0.89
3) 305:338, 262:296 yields 0.80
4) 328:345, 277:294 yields 0.90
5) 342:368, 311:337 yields 1.31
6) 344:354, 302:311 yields 1.13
